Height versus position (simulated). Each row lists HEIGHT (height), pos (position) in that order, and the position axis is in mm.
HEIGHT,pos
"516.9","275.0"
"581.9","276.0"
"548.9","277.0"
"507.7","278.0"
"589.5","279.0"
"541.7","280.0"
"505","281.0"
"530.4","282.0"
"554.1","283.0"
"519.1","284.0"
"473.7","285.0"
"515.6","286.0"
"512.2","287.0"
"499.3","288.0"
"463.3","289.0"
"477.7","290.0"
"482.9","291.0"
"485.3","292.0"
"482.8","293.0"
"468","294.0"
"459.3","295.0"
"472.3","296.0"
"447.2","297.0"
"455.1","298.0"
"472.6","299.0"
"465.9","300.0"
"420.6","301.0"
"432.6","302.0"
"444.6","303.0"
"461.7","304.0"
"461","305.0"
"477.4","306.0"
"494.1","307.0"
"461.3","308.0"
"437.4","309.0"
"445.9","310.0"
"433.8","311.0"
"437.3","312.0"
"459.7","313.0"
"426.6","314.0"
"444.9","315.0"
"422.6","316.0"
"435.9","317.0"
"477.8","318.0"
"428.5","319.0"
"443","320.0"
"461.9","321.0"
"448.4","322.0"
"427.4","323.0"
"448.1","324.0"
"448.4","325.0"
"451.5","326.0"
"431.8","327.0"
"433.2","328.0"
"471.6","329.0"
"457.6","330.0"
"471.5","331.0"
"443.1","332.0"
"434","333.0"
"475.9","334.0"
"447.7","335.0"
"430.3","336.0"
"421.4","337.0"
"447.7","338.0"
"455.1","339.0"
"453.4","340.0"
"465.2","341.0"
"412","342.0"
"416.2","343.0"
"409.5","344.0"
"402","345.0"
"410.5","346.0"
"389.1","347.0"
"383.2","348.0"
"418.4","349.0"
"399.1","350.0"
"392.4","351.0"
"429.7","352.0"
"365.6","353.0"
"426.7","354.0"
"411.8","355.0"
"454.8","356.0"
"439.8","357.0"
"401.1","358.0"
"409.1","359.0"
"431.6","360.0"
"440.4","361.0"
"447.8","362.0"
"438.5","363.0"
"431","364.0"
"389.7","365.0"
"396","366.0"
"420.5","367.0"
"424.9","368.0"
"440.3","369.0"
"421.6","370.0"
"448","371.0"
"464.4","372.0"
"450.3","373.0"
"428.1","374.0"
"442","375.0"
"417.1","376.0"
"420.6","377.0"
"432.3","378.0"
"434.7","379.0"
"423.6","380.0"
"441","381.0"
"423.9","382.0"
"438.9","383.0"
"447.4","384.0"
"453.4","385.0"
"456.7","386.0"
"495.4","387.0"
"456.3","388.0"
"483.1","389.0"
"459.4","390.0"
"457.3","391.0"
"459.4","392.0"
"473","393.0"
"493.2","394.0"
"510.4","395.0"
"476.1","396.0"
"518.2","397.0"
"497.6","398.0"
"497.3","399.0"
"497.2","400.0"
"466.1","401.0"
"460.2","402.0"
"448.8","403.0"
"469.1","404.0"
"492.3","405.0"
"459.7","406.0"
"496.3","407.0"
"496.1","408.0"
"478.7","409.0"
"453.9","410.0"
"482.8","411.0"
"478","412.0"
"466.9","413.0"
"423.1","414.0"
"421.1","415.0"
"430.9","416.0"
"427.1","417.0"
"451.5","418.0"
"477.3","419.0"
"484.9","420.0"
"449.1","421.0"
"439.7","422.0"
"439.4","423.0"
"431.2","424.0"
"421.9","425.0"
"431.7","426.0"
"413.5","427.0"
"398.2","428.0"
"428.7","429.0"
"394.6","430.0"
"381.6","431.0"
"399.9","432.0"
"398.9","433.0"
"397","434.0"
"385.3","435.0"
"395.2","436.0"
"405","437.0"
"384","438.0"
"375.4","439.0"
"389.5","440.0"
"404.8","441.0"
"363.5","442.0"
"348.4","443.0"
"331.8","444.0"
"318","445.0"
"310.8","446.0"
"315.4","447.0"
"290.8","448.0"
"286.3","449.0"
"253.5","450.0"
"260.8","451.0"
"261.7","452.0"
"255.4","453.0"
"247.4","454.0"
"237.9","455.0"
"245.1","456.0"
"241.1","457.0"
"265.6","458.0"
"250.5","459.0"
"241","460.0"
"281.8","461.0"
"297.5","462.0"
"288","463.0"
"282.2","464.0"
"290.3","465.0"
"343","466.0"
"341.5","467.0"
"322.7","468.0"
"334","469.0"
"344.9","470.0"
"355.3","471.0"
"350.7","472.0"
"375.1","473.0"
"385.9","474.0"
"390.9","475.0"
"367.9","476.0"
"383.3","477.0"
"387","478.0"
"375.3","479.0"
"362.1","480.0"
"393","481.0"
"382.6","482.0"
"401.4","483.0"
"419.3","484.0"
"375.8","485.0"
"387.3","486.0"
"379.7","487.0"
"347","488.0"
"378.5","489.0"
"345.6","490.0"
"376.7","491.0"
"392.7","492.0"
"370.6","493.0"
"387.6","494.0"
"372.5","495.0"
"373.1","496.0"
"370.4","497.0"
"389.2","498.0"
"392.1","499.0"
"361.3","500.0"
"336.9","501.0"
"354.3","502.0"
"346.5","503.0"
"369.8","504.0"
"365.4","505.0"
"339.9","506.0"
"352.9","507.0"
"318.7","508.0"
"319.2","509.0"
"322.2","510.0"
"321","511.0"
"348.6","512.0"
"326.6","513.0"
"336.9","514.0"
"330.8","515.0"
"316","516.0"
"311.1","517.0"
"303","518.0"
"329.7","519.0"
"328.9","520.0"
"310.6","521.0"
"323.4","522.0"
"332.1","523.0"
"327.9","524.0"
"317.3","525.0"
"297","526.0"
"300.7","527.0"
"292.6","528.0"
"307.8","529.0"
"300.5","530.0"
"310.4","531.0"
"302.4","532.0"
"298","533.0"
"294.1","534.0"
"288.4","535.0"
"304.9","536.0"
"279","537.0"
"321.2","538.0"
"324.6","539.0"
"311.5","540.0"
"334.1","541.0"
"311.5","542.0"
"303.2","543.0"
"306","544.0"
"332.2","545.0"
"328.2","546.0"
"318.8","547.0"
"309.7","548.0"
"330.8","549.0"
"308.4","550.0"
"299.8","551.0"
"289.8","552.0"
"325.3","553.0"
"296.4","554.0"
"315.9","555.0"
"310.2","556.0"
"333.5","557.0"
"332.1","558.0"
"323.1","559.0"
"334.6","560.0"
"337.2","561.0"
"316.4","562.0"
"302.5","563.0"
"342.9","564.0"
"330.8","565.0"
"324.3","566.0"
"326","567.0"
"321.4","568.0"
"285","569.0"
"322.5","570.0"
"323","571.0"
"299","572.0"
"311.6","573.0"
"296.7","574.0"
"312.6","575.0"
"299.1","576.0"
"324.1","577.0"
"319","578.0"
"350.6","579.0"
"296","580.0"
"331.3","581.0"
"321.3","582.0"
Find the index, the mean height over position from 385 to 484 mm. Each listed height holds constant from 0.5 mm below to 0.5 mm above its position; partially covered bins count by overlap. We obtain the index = 393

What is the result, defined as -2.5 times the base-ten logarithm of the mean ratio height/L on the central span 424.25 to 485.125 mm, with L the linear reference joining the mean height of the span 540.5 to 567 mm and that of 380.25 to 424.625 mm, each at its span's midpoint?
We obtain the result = 0.20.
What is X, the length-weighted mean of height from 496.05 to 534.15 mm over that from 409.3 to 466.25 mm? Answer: 0.91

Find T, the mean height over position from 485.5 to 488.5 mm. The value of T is 371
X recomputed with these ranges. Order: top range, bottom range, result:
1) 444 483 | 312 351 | 0.72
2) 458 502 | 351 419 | 0.79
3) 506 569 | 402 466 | 0.84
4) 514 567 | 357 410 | 0.70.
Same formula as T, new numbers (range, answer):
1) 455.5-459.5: 251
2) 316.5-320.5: 446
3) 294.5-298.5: 458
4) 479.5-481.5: 378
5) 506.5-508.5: 336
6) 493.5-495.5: 380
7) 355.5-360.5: 427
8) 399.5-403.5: 468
